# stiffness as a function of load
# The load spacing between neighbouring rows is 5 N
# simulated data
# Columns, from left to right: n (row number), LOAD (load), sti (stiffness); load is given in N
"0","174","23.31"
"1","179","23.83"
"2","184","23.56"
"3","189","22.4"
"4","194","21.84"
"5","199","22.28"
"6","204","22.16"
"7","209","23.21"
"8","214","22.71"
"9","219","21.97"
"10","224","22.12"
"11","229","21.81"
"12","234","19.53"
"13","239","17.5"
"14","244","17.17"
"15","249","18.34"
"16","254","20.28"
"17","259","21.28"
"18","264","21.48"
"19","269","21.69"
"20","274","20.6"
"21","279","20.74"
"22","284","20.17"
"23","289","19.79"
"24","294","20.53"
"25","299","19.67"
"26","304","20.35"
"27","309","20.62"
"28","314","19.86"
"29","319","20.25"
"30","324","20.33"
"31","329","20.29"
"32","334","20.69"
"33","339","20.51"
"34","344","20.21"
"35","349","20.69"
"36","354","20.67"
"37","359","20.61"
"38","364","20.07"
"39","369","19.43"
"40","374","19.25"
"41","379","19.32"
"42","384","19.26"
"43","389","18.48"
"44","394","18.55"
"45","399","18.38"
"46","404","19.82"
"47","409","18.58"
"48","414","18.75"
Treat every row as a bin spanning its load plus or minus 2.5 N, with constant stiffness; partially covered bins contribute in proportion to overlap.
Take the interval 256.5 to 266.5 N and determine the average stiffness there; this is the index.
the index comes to 21.4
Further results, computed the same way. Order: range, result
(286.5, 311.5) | 20.2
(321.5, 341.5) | 20.5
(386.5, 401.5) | 18.5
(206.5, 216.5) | 23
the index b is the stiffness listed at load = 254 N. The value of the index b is 20.28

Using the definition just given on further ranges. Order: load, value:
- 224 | 22.12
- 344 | 20.21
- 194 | 21.84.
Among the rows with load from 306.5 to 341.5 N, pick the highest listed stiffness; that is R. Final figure 20.69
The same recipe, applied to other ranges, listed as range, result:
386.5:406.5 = 19.82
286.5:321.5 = 20.62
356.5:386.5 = 20.61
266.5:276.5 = 21.69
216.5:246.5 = 22.12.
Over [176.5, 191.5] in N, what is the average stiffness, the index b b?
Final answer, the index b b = 23.3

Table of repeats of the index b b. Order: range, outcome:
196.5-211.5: 22.6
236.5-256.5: 18.3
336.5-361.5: 20.5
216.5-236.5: 21.4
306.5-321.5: 20.2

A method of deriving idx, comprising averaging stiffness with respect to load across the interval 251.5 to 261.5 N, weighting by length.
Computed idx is 20.8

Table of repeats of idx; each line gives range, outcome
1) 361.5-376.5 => 19.6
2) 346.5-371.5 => 20.3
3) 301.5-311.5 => 20.5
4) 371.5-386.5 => 19.3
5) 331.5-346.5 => 20.5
